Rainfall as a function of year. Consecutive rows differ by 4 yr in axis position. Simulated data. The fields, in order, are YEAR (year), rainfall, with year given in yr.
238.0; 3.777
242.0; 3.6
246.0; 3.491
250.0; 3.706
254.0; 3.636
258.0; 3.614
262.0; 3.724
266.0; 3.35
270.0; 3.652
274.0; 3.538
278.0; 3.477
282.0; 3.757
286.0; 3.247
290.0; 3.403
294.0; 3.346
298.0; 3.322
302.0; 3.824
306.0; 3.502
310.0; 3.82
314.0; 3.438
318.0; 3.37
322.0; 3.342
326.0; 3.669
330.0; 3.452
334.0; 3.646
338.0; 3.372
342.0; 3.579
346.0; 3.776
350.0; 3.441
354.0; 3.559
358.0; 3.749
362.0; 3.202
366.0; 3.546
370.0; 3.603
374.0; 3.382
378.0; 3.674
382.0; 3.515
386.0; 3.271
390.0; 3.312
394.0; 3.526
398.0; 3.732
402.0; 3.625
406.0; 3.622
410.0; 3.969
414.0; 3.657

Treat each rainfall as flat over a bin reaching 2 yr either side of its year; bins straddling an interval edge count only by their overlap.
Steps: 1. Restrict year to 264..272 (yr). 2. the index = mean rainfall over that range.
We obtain 3.5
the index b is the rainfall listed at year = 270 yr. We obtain 3.652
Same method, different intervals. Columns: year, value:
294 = 3.346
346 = 3.776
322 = 3.342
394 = 3.526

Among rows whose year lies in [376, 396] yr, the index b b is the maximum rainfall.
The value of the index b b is 3.674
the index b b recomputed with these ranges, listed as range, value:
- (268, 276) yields 3.652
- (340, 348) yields 3.776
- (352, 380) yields 3.749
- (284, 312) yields 3.824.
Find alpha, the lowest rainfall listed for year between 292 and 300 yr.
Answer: 3.322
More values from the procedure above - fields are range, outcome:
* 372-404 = 3.271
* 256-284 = 3.35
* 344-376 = 3.202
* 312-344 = 3.342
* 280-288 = 3.247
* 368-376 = 3.382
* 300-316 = 3.438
